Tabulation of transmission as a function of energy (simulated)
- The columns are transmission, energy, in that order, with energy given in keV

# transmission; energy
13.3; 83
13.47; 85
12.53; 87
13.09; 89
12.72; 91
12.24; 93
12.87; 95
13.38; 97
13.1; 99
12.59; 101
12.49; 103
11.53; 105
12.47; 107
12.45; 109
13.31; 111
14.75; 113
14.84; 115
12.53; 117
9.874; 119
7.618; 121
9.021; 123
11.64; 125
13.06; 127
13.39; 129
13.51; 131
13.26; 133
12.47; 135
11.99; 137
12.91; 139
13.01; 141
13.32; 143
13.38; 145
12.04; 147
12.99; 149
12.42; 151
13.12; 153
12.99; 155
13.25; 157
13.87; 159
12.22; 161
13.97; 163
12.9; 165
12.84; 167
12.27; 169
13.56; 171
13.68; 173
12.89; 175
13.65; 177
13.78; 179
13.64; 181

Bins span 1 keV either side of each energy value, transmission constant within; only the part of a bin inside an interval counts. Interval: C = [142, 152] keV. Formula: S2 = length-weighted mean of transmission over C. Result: 12.8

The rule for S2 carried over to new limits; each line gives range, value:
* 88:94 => 12.7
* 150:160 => 13.1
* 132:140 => 12.7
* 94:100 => 13.1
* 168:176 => 13.1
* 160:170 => 12.8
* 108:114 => 13.5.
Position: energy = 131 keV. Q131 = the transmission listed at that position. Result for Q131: 13.51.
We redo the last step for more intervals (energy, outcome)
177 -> 13.65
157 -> 13.25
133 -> 13.26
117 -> 12.53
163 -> 13.97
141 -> 13.01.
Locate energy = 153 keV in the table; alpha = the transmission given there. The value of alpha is 13.12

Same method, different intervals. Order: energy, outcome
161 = 12.22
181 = 13.64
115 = 14.84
